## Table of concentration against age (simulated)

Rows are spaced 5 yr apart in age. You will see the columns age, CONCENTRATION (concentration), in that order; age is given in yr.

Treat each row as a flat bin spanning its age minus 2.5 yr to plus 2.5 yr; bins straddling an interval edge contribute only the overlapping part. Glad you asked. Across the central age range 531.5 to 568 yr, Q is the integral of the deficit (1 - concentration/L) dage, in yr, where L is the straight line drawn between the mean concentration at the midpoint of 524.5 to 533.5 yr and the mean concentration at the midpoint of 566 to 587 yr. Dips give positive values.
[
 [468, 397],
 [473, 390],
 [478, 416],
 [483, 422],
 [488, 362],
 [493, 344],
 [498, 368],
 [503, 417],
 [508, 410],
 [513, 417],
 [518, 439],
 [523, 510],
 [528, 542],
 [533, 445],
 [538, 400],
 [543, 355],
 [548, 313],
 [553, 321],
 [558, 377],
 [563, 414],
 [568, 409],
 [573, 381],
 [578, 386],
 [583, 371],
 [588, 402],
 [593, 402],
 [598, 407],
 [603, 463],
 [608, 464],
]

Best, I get 6.2 yr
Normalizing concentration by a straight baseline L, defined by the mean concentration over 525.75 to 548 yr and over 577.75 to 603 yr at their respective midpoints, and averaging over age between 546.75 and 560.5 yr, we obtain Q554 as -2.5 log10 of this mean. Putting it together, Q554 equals 0.218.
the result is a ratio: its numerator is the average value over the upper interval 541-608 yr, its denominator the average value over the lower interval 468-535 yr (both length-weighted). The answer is 0.9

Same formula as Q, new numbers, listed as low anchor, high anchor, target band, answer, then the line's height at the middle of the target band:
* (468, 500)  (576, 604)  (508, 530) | -4.34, 391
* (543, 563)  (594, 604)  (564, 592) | -0.12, 391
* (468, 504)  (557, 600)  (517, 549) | -3.50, 391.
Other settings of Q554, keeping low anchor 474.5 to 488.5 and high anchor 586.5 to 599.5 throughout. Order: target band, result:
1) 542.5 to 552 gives 0.23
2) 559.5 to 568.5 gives -0.01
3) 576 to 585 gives 0.07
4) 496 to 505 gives 0.03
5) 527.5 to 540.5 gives -0.12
